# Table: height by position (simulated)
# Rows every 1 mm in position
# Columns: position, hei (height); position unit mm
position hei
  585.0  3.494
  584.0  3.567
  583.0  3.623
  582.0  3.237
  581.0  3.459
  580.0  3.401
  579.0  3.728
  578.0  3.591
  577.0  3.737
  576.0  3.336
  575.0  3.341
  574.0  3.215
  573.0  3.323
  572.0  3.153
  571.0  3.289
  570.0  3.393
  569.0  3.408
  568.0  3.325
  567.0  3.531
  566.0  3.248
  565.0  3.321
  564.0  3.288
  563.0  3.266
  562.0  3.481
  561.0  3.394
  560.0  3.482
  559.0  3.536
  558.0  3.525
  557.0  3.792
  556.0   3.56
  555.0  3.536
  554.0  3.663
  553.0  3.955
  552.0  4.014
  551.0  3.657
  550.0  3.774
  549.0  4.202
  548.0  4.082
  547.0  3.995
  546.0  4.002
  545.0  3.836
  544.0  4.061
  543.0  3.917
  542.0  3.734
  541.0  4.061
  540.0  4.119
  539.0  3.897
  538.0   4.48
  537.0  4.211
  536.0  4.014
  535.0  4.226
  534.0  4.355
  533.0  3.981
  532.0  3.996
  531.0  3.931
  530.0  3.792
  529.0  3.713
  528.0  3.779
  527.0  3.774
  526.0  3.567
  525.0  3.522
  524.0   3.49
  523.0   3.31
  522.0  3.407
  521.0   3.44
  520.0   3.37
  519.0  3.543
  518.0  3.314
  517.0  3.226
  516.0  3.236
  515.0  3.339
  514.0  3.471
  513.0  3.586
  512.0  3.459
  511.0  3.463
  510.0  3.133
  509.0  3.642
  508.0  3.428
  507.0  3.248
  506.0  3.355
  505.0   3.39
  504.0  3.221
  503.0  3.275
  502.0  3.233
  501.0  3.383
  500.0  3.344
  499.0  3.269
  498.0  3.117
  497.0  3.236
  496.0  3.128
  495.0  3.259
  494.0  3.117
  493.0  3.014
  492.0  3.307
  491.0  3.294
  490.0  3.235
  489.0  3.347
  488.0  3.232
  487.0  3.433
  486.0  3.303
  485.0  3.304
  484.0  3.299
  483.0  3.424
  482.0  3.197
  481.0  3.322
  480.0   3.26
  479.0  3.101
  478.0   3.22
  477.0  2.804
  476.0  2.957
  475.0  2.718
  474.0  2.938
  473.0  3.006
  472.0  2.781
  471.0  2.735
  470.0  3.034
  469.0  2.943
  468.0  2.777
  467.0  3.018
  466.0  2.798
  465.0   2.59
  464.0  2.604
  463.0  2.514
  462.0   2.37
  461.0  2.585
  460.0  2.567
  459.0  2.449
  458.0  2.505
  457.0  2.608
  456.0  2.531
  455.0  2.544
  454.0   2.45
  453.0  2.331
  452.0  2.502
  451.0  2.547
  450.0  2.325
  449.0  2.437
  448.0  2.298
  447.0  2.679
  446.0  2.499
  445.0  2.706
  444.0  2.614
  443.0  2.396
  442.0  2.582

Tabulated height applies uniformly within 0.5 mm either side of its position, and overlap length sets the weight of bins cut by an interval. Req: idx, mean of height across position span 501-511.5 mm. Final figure 3.34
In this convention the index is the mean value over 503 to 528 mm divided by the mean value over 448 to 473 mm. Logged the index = 1.31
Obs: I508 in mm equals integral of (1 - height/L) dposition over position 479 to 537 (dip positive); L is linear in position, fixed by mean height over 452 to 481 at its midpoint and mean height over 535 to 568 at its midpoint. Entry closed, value -3.53 mm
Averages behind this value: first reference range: 2.75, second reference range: 3.77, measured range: 3.44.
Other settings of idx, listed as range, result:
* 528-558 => 3.94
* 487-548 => 3.57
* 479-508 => 3.27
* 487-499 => 3.22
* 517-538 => 3.74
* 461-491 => 3.01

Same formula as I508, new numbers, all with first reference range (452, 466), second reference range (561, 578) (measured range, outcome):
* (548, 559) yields -1.81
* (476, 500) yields -4.23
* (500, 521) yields -3.28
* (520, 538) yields -4.39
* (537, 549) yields -3.32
